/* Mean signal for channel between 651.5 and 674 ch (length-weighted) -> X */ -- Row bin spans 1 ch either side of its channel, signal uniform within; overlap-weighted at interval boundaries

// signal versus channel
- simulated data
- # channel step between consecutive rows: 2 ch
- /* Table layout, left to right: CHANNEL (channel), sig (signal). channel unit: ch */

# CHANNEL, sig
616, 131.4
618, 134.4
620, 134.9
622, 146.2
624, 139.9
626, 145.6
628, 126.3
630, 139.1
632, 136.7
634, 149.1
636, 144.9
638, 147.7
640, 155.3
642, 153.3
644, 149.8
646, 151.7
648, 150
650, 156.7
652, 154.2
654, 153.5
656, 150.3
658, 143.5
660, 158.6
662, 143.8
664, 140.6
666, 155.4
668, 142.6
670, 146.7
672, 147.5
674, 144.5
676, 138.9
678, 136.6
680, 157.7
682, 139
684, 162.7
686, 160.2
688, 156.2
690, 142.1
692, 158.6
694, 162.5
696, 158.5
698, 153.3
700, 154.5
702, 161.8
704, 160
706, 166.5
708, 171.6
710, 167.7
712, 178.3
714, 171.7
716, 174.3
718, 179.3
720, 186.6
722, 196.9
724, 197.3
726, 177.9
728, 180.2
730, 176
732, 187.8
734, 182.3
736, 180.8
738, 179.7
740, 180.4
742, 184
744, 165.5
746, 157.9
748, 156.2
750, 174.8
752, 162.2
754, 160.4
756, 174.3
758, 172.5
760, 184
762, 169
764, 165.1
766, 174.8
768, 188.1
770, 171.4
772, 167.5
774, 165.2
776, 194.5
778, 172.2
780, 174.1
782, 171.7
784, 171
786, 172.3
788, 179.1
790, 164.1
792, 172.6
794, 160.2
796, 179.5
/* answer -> 148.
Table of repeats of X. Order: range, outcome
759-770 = 176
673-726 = 163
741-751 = 168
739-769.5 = 171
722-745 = 182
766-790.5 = 174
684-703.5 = 157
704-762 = 176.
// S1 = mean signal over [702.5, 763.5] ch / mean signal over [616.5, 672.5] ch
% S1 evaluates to 1.2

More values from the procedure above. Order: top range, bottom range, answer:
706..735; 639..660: 1.18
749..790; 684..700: 1.11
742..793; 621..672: 1.16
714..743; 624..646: 1.26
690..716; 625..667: 1.10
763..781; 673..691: 1.18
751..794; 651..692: 1.16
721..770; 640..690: 1.18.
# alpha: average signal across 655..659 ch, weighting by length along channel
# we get 147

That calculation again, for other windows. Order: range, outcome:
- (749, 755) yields 166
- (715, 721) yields 180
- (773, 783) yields 176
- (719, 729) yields 188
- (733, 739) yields 181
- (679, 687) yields 155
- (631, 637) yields 144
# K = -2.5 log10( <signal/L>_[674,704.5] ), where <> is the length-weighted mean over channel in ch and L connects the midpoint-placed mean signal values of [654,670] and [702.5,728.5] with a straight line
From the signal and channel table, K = 0.07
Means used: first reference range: 148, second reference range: 177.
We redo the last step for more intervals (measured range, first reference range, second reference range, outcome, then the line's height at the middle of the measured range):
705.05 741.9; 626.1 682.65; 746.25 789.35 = -0.11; 162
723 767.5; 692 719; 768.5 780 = -0.02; 171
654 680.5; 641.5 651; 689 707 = 0.06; 154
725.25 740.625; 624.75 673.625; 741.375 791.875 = -0.10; 165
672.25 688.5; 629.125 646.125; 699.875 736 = 0.10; 163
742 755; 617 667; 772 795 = 0.01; 166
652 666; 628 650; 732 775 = 0.02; 152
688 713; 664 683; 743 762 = -0.06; 153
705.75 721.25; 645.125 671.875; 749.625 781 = -0.09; 162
